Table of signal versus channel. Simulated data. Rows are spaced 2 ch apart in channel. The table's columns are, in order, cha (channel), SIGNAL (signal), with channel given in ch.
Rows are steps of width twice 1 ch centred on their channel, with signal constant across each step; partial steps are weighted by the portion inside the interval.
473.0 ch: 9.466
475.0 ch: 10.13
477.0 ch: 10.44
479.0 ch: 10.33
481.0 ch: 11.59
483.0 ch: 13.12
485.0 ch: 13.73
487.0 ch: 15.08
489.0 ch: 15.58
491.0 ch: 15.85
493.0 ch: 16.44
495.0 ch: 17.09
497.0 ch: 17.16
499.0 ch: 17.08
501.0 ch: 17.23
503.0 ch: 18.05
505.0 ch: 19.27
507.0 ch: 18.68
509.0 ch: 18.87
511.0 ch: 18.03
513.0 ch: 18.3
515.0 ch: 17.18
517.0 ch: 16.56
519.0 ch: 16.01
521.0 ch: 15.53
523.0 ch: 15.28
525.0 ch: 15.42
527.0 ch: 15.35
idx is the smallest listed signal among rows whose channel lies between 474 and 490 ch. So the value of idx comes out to 10.13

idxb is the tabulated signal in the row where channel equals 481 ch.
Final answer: 11.59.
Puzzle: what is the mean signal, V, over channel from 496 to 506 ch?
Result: 17.8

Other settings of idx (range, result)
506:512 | 18.03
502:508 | 18.05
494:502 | 17.08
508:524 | 15.28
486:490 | 15.08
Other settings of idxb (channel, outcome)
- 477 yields 10.44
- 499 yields 17.08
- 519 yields 16.01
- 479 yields 10.33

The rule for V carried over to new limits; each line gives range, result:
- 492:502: 17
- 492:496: 16.8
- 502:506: 18.7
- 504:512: 18.7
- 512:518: 17.3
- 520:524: 15.4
